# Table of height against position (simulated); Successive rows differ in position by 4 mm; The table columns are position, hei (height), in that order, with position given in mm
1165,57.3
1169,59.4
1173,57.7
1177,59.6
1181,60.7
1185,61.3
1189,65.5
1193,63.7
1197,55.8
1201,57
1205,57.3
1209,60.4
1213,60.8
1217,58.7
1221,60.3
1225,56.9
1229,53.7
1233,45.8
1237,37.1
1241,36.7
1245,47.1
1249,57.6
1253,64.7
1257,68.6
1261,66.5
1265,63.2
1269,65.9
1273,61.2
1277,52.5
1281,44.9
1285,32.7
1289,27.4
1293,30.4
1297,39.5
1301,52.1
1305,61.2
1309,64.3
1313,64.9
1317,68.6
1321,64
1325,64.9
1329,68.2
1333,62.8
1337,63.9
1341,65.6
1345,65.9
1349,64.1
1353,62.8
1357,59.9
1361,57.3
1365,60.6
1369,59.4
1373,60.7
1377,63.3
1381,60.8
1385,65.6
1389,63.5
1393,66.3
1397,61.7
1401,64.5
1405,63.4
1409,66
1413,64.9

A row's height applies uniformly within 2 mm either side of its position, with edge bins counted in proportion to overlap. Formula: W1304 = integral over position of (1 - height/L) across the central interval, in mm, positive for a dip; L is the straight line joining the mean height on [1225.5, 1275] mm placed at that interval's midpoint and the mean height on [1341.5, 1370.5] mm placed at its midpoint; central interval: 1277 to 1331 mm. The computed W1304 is 5.9 mm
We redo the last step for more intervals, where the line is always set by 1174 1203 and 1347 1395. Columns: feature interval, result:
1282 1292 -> 4.85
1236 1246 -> 3.44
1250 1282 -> -0.13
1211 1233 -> 1.36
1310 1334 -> -1.57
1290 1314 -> 4.27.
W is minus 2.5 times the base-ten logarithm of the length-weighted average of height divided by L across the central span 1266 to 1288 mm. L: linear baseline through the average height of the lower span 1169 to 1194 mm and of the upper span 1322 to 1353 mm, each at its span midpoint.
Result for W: 0.24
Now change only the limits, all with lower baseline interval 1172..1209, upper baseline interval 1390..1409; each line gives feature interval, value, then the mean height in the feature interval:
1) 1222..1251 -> 0.251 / 48.3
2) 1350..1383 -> 0.049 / 60.7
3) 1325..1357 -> -0.025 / 64.5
